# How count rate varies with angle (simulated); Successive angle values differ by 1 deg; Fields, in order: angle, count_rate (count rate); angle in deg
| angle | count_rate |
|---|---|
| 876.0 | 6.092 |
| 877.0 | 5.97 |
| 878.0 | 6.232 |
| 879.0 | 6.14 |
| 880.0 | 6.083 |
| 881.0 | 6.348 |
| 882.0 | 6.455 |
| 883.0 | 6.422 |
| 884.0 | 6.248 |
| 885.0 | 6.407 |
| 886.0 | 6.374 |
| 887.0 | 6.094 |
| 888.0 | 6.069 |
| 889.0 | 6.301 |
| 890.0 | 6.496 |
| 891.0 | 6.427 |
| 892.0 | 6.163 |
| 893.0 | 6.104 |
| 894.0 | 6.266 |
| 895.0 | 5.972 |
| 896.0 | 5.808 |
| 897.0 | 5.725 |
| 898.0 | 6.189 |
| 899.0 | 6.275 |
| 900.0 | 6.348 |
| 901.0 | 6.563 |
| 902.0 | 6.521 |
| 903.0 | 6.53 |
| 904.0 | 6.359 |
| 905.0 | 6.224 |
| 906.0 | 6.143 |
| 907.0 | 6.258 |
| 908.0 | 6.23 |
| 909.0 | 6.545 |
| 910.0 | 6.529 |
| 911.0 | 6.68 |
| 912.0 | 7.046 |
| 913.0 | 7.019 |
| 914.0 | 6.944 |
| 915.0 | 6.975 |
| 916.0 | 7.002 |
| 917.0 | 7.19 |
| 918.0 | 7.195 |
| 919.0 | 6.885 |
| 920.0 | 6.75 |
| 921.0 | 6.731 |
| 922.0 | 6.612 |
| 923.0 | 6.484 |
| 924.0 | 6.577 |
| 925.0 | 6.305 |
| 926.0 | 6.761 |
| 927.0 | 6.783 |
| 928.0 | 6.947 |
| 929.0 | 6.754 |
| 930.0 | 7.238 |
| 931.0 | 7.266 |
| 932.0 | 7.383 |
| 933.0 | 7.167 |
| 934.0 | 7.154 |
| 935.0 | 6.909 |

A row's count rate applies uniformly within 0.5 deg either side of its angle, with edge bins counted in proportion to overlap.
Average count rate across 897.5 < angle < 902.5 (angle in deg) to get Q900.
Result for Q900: 6.38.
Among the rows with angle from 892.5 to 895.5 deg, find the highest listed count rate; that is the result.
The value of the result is 6.266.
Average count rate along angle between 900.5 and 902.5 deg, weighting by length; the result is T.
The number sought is 6.54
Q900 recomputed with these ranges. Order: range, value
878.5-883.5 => 6.29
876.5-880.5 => 6.11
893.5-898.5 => 5.99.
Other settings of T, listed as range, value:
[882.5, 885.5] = 6.36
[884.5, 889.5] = 6.25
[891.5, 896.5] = 6.06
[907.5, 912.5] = 6.61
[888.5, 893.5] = 6.3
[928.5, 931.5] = 7.09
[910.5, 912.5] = 6.86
